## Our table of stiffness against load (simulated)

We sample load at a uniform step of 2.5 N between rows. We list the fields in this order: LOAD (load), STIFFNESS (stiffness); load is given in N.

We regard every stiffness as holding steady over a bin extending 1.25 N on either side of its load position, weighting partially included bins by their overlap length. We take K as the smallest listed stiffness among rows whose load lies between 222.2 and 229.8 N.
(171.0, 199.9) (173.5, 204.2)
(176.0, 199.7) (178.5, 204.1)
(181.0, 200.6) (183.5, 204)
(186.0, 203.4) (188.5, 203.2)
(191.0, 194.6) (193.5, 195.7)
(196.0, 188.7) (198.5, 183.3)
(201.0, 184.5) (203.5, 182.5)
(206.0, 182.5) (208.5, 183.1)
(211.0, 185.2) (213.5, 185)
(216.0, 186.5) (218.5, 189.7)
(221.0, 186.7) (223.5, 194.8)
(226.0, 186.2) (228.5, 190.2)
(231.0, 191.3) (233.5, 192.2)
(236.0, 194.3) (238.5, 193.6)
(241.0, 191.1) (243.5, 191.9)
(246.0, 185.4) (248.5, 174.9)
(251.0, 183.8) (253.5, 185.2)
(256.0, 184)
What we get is 186.2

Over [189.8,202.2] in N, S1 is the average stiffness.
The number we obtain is 189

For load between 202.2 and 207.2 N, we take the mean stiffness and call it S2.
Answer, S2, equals 183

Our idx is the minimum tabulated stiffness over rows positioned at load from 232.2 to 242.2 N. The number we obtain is 191.1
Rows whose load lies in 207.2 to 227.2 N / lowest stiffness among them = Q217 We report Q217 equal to 183.1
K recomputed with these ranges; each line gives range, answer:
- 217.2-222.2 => 186.7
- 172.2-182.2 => 199.7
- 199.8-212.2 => 182.5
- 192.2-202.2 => 183.3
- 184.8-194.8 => 194.6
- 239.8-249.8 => 174.9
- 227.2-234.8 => 190.2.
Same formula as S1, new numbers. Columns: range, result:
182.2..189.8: 203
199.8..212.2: 184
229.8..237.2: 193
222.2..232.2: 191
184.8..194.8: 199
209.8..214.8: 185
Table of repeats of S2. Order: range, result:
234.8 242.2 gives 193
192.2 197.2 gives 192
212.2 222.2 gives 187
